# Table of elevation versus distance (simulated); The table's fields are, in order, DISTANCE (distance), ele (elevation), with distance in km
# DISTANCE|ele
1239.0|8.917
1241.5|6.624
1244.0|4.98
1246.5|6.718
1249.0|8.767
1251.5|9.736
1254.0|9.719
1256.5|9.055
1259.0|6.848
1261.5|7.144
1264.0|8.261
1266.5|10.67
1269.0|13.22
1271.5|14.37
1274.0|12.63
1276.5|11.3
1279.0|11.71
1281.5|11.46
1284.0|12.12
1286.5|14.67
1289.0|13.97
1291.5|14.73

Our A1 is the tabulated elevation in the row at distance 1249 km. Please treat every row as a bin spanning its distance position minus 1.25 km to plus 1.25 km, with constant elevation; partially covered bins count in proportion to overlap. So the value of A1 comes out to 8.767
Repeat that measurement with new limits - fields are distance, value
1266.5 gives 10.67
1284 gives 12.12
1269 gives 13.22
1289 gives 13.97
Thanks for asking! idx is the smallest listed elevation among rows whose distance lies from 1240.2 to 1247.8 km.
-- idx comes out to 4.98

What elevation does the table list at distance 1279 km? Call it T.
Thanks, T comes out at 11.71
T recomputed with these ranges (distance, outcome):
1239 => 8.917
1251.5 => 9.736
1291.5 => 14.73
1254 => 9.719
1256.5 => 9.055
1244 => 4.98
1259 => 6.848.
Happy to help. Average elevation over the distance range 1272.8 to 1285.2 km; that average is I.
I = 11.8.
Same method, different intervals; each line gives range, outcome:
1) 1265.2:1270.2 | 11.9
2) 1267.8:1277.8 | 12.9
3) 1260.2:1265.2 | 7.69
